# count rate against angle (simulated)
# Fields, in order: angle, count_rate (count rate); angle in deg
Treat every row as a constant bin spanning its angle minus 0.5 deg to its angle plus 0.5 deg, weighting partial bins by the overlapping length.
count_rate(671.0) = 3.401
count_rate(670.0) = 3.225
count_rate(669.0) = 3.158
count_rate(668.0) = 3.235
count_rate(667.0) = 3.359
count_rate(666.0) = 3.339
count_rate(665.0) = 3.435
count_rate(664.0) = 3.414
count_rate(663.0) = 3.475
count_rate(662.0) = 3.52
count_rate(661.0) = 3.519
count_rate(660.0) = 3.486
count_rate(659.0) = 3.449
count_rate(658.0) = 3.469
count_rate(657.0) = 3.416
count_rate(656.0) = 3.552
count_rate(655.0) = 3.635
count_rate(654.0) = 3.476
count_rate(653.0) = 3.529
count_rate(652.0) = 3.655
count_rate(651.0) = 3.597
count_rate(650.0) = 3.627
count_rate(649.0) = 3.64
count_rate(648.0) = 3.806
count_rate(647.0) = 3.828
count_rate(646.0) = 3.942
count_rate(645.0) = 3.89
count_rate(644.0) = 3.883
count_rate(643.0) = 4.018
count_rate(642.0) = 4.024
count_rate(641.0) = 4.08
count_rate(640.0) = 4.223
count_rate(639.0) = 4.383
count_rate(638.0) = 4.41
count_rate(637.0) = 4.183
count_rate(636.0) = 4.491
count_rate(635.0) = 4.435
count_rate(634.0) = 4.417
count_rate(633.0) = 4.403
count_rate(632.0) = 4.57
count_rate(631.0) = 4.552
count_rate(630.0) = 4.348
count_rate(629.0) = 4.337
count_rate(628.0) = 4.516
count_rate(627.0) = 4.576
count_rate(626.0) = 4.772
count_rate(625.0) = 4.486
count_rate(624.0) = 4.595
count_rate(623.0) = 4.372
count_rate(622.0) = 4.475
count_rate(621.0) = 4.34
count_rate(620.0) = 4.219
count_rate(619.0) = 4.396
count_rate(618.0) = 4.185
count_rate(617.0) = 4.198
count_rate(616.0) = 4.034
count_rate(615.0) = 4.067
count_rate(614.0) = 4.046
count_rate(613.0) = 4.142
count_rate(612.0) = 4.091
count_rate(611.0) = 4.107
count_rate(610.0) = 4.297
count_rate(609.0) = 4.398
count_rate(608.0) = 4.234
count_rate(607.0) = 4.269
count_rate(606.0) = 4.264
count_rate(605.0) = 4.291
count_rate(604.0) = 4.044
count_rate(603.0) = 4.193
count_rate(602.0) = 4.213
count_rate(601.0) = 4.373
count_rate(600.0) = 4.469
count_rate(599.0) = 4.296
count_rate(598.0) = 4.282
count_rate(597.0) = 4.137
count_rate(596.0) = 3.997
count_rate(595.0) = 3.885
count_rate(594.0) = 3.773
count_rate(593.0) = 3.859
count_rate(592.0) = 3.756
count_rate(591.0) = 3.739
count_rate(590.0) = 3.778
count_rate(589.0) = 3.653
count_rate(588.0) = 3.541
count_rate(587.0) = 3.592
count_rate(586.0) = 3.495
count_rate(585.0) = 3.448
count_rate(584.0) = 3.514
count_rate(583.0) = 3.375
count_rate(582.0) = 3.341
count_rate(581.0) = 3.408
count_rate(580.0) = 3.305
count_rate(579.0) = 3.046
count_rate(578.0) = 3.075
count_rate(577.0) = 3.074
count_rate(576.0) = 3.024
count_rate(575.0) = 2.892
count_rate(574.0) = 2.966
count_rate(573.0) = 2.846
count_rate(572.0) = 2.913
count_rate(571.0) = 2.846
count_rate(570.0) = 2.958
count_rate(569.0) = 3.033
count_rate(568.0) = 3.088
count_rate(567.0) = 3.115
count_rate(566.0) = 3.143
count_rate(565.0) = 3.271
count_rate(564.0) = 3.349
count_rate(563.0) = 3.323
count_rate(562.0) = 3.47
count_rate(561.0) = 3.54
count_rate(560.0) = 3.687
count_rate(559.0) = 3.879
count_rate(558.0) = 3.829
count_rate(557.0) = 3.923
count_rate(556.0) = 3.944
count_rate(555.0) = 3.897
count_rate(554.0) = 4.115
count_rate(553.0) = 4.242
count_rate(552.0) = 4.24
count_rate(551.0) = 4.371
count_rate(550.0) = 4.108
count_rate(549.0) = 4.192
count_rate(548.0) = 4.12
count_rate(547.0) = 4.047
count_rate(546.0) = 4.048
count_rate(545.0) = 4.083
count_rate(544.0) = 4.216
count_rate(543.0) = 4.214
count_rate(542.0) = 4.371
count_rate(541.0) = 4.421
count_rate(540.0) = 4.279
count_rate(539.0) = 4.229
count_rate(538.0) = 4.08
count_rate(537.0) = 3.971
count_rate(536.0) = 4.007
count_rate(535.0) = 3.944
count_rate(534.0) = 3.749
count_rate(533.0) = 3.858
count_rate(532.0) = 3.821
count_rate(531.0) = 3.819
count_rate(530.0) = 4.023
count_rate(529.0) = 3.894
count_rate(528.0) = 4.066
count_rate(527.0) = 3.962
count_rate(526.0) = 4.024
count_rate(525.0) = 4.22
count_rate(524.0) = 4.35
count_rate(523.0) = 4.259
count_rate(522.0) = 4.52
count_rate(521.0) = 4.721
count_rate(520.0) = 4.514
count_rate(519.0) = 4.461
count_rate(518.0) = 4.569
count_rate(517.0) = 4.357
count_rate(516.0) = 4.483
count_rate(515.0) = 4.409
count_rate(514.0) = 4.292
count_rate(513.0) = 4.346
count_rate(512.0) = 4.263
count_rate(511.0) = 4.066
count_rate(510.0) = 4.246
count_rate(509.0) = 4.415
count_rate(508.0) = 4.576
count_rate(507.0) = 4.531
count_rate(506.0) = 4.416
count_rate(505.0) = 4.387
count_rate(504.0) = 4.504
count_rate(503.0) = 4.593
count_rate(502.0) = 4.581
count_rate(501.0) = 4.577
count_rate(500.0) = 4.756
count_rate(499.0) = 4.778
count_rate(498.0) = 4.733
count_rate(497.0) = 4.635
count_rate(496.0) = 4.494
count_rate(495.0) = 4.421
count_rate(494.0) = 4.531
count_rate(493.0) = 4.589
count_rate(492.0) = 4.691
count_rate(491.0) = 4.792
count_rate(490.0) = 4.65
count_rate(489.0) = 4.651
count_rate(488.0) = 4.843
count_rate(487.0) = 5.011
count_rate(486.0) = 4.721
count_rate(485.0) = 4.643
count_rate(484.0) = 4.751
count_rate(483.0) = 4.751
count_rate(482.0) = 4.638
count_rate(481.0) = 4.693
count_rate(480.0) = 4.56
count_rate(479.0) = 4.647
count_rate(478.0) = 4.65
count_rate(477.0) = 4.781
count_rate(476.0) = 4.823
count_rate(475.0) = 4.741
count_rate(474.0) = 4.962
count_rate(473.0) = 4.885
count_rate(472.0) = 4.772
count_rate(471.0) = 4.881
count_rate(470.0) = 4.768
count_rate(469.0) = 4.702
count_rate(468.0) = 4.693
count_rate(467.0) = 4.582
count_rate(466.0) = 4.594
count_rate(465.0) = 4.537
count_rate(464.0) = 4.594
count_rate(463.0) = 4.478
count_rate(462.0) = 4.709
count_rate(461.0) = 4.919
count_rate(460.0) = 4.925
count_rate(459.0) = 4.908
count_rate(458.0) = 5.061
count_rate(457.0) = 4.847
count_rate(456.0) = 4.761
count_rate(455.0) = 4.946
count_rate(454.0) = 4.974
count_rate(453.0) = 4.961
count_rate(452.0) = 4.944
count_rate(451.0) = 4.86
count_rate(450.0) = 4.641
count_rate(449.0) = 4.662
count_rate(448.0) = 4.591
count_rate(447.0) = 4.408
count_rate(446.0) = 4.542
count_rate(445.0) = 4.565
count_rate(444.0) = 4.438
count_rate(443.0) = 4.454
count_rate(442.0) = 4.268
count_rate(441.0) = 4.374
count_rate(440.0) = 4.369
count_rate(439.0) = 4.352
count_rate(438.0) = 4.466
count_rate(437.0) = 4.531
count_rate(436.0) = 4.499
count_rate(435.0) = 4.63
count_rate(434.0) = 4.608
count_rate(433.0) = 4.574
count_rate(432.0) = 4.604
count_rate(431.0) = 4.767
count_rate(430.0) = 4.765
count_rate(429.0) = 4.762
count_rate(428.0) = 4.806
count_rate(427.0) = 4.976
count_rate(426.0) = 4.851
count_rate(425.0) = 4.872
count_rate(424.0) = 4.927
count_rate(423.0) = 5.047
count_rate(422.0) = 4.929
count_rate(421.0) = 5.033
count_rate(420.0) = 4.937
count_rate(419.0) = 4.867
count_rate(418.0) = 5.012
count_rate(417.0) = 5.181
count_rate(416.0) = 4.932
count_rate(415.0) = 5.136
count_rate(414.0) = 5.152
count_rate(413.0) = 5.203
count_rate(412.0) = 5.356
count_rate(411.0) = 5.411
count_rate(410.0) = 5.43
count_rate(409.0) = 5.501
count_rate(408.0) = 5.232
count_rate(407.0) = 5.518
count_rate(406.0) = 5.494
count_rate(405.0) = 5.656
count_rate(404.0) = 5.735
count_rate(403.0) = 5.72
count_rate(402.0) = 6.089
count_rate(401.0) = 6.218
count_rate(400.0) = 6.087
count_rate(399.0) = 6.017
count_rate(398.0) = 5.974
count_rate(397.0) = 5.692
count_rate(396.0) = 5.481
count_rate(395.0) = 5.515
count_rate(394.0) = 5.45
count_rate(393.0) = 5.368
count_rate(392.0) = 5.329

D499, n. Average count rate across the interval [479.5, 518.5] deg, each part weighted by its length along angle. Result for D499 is 4.56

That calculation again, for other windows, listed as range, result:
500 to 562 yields 4.19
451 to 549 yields 4.5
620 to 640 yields 4.44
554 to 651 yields 3.88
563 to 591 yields 3.24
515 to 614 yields 3.87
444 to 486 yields 4.74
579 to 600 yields 3.71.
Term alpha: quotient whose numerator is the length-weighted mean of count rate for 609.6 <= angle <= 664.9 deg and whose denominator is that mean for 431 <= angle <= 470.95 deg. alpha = 0.9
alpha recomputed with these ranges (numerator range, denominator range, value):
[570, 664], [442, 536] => 0.86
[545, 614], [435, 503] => 0.80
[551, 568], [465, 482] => 0.78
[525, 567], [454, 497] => 0.83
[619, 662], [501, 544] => 0.95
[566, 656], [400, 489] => 0.80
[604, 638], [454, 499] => 0.92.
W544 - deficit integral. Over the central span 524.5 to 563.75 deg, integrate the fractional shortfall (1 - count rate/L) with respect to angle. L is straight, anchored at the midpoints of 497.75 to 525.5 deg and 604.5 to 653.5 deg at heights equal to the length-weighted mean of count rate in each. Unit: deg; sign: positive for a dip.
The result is 3.4 deg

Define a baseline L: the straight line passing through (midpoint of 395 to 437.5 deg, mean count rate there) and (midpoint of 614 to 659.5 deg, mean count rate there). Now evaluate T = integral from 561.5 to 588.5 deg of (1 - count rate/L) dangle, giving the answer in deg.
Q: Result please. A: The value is 7.4 deg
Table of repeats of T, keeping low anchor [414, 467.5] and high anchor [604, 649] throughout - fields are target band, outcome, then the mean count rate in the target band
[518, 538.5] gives 1.76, 4.12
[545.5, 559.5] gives 1.19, 4.07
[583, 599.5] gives 2.13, 3.78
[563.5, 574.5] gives 3.39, 3.05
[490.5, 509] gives 0.01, 4.58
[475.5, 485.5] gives -0.13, 4.69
